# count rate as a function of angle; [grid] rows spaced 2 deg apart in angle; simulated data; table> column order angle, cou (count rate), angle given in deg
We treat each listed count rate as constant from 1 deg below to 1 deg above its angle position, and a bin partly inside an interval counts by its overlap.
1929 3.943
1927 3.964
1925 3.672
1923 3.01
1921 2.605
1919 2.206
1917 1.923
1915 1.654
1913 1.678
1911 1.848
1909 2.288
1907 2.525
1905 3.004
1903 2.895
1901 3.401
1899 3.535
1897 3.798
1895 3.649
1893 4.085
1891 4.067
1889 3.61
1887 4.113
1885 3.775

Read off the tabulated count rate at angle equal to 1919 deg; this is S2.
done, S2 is 2.206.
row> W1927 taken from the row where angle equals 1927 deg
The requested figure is 3.964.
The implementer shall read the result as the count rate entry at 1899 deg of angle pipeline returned 3.535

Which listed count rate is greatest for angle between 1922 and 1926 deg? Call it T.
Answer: 3.672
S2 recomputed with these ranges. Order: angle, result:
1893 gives 4.085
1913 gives 1.678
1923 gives 3.01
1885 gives 3.775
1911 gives 1.848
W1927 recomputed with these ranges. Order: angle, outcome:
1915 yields 1.654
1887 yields 4.113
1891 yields 4.067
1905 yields 3.004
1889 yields 3.61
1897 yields 3.798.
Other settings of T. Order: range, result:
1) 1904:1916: 3.004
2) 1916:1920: 2.206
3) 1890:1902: 4.085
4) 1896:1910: 3.798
